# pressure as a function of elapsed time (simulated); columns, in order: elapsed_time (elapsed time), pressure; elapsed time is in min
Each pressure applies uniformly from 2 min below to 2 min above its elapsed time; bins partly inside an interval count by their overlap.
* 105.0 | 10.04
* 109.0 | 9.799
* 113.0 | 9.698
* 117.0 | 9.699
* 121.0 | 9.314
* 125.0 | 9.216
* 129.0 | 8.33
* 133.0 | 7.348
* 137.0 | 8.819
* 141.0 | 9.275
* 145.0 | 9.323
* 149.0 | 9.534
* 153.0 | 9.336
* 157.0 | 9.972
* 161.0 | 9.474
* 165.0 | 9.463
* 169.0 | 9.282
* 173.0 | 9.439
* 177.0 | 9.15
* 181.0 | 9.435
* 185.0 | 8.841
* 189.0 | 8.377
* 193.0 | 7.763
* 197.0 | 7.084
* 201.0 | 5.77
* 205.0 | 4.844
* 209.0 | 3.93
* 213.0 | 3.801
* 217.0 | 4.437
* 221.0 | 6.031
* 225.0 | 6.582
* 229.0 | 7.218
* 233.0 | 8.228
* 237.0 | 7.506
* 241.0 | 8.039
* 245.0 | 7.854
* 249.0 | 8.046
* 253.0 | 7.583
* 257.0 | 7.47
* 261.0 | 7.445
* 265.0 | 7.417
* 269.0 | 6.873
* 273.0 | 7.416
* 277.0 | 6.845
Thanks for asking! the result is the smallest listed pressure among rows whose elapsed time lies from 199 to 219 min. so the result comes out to 3.801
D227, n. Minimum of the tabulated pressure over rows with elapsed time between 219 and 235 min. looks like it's 6.031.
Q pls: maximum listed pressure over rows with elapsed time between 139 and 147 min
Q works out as 9.323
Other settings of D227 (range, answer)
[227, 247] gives 7.218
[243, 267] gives 7.417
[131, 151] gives 7.348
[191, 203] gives 5.77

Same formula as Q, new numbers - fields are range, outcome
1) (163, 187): 9.463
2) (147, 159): 9.972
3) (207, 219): 4.437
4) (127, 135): 8.33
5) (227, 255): 8.228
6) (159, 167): 9.474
